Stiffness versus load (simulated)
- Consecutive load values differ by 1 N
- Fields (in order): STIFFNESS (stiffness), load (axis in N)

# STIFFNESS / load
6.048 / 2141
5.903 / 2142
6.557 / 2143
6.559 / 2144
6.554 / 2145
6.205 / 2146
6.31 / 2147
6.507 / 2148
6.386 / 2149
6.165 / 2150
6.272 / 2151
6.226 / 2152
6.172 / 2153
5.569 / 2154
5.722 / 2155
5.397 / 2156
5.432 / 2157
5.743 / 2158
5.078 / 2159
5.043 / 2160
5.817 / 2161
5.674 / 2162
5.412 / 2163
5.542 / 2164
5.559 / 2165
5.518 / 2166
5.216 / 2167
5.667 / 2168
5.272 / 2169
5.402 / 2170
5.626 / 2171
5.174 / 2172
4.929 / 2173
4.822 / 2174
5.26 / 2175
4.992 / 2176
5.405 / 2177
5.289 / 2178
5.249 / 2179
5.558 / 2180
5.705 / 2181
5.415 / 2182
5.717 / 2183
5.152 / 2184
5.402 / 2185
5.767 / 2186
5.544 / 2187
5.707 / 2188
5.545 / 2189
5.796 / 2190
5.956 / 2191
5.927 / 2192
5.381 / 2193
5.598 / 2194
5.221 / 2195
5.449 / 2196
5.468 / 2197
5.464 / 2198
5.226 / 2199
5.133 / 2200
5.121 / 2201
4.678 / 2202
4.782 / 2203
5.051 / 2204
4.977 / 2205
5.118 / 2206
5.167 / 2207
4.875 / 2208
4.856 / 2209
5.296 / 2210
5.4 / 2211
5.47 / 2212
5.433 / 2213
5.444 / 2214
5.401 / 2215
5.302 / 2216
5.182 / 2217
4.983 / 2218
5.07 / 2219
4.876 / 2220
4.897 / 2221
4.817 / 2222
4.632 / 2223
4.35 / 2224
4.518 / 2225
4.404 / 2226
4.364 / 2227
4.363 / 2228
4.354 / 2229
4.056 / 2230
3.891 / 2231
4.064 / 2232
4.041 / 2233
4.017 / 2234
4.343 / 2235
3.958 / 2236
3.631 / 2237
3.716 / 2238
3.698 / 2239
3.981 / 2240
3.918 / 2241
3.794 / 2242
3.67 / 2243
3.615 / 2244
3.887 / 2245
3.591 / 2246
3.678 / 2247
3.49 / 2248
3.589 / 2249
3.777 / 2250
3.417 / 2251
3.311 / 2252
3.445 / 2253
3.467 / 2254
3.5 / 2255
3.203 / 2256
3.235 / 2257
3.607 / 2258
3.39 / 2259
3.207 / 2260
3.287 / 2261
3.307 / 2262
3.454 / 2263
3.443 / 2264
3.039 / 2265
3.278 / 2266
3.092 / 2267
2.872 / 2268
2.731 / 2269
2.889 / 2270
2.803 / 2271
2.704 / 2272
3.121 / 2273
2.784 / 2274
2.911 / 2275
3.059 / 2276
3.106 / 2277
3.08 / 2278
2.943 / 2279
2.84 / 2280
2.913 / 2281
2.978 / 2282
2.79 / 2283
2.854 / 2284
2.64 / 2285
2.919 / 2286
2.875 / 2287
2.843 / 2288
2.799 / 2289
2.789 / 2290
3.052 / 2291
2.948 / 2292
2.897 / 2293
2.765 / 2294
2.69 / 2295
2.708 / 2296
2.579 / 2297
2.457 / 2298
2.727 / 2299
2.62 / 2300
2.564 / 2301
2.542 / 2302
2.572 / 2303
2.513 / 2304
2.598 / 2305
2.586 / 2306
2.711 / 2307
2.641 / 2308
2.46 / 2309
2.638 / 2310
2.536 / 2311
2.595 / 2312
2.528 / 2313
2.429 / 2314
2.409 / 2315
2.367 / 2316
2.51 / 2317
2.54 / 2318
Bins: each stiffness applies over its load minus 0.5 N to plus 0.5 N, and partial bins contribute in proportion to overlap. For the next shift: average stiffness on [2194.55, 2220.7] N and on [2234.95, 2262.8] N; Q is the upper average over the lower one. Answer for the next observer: 0.69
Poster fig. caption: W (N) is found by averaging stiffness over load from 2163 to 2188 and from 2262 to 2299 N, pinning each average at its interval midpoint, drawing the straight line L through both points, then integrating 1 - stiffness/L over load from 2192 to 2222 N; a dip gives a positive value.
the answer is -3.6 N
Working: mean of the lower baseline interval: 5.39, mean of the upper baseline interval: 2.91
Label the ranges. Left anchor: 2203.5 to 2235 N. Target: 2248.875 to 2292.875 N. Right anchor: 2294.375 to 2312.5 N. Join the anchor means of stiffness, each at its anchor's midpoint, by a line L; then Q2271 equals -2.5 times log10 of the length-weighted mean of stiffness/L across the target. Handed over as 0.11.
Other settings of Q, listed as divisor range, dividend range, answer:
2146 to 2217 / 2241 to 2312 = 0.55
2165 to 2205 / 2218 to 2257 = 0.74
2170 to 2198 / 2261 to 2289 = 0.55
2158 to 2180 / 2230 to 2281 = 0.64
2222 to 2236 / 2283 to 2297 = 0.66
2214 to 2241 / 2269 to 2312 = 0.63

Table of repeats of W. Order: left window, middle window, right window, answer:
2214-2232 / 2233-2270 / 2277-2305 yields 3.5 N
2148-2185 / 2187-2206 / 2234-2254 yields -2.1 N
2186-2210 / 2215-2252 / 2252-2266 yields 0.1 N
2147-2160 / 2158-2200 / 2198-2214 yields 0.5 N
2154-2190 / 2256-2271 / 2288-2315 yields 1.2 N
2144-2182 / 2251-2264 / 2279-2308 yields 0.6 N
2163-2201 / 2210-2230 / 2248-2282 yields -2.2 N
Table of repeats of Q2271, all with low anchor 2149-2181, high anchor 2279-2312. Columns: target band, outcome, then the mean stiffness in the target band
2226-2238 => 0.00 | 4.1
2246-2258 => 0.05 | 3.48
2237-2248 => 0.03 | 3.74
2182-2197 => -0.12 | 5.57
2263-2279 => 0.08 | 3.01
